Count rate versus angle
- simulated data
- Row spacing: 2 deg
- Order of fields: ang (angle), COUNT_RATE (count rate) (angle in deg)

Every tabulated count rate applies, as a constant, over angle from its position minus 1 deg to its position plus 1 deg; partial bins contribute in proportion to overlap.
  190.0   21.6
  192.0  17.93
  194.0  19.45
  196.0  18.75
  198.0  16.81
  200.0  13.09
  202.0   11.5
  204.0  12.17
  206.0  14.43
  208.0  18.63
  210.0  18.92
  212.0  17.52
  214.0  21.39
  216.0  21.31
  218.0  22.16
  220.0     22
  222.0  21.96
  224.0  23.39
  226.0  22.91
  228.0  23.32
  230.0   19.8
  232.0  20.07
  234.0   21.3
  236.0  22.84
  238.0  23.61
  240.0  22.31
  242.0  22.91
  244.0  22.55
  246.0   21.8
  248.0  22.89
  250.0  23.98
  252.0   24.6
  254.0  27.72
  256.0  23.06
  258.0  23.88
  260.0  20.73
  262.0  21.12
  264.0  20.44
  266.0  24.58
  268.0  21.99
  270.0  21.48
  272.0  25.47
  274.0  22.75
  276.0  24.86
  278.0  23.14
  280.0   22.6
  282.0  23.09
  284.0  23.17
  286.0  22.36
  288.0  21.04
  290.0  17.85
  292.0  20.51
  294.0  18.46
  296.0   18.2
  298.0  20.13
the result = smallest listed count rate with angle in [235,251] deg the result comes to 21.8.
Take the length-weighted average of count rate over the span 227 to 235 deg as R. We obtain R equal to 21.1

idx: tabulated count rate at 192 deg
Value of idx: 17.93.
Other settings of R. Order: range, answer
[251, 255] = 26.2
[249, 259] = 24.6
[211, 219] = 20.6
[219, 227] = 22.6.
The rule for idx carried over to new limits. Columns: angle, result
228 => 23.32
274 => 22.75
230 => 19.8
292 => 20.51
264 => 20.44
